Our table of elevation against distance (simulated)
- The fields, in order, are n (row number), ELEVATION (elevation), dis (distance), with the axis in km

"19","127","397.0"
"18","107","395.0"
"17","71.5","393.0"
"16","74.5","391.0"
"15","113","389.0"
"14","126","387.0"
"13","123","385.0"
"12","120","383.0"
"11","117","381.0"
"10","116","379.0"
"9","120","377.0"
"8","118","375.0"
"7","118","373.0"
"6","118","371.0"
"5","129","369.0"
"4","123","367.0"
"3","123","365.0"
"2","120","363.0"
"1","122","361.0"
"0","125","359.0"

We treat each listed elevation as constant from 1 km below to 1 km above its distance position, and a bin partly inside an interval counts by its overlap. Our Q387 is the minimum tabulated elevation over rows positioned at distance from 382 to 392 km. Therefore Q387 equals 74.5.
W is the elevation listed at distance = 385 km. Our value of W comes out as 123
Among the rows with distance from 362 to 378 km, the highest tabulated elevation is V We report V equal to 129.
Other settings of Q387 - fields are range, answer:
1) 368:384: 116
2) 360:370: 120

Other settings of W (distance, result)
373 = 118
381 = 117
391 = 74.5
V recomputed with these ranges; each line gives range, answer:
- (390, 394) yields 74.5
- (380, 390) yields 126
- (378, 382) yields 117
